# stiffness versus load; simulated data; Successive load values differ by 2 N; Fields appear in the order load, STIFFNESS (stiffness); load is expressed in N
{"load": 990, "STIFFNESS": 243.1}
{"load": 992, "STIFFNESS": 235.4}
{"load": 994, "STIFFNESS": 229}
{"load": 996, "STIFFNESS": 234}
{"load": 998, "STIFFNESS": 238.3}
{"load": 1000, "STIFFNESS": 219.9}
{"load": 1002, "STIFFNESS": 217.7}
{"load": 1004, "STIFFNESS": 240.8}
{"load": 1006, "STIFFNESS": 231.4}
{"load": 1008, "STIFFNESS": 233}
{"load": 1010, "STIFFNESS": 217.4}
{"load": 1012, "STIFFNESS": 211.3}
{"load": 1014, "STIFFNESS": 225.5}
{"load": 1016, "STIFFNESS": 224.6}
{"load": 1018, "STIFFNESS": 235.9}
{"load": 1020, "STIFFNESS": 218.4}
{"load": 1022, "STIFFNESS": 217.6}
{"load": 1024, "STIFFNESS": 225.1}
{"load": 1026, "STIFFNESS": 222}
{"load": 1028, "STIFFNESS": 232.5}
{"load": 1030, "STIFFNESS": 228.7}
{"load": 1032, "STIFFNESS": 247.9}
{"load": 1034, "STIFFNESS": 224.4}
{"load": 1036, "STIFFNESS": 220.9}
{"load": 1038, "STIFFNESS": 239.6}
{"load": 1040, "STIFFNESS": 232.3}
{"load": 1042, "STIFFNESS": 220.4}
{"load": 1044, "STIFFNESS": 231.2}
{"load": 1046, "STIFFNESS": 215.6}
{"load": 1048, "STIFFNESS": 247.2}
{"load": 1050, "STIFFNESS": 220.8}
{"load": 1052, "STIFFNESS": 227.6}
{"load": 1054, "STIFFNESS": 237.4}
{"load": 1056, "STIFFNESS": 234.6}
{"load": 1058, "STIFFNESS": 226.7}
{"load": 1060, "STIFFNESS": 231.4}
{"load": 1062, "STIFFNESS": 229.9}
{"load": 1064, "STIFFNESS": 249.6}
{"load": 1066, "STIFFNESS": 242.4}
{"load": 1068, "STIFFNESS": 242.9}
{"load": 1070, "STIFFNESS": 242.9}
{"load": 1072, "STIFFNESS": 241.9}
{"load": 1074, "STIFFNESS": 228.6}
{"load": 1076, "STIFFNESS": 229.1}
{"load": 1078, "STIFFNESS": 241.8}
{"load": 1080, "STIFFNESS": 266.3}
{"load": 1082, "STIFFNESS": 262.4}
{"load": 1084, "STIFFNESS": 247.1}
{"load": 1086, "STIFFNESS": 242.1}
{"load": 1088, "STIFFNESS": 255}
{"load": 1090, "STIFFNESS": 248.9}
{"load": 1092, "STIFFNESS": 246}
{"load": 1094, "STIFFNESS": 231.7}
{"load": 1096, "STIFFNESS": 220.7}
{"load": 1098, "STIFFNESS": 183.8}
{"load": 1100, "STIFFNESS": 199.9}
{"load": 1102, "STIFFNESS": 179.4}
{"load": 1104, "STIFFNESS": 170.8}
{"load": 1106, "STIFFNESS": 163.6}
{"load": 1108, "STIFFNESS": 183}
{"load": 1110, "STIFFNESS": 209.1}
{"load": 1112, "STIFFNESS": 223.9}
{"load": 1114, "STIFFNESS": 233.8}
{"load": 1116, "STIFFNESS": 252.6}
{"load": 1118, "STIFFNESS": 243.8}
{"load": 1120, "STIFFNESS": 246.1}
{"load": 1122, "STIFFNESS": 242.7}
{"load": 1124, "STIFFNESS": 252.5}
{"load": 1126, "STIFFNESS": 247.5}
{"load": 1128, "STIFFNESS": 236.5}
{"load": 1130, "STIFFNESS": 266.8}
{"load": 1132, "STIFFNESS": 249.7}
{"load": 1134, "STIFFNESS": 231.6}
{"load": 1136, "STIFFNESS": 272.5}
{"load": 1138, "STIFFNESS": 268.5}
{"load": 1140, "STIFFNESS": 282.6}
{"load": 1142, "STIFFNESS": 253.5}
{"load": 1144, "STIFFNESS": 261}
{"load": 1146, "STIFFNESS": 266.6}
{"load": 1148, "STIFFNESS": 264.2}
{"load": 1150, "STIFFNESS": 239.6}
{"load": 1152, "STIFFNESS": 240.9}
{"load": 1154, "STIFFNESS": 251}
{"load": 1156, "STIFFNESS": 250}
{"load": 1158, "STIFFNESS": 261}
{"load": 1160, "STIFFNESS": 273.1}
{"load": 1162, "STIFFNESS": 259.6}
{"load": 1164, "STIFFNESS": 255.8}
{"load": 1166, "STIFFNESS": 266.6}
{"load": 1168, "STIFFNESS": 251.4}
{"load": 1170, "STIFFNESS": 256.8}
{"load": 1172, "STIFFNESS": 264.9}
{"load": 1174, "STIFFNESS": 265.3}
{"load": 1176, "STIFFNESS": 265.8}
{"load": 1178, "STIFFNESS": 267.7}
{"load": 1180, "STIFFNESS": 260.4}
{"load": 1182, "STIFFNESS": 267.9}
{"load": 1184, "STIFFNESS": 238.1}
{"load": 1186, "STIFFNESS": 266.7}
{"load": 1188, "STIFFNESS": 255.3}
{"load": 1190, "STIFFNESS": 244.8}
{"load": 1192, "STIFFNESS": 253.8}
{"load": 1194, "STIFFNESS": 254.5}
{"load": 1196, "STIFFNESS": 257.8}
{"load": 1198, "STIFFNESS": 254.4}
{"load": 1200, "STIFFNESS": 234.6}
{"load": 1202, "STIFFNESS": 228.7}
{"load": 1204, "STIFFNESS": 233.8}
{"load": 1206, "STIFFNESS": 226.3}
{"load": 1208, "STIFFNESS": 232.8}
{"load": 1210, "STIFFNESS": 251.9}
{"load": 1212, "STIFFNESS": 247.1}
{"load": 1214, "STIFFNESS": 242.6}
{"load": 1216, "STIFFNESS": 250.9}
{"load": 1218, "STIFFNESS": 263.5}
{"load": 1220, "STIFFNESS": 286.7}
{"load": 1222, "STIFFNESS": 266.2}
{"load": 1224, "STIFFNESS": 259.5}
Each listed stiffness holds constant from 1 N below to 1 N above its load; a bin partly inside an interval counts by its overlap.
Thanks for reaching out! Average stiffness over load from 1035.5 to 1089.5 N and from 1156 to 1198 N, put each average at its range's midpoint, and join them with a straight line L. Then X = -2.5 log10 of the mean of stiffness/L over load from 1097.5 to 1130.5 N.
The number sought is 0.13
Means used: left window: 238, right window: 259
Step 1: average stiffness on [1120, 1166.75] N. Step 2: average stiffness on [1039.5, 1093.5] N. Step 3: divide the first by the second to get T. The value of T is 1.07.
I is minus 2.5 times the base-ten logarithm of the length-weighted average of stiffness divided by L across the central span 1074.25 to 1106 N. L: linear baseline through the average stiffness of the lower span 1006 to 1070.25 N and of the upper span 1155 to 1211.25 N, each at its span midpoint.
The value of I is 0.06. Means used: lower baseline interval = 230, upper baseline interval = 254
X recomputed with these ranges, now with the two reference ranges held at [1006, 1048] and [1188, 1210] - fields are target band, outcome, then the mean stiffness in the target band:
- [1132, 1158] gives -0.08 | 257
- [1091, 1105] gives 0.14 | 205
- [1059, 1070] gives -0.04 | 240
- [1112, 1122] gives -0.03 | 242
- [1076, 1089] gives -0.08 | 251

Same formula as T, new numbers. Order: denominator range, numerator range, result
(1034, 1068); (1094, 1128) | 0.94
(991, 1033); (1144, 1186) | 1.13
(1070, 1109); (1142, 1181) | 1.16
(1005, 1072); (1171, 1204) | 1.11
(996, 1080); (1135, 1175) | 1.13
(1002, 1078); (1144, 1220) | 1.10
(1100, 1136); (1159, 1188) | 1.16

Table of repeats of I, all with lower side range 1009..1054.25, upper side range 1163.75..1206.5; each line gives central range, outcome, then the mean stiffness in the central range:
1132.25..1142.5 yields -0.07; 261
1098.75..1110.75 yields 0.29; 184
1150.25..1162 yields -0.03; 255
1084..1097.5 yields -0.01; 239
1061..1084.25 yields -0.04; 244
